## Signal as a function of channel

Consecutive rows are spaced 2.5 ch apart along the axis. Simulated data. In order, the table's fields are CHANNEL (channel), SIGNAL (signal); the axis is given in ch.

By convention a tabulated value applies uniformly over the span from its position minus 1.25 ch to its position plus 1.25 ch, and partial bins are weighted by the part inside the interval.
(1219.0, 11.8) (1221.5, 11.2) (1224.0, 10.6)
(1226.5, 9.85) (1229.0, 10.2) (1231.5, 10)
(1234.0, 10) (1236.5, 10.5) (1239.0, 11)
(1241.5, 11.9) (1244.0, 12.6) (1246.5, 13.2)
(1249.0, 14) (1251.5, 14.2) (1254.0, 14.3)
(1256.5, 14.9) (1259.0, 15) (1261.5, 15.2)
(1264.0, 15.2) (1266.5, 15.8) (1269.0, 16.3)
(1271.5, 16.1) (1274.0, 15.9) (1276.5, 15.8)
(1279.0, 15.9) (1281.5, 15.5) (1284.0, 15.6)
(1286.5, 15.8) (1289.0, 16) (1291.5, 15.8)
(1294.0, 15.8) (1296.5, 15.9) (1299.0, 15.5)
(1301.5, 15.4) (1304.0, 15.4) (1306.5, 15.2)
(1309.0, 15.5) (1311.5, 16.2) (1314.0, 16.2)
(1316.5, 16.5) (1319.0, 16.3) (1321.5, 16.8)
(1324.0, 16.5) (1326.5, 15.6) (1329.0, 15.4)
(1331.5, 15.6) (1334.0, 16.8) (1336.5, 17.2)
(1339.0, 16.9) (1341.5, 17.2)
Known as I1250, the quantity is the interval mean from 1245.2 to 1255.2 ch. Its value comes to 13.9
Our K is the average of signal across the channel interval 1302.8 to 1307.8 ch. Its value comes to 15.3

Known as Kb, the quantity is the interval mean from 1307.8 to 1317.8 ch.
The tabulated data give 16.1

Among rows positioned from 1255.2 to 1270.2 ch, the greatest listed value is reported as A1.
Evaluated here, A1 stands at 16.3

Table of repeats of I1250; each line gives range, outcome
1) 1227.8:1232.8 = 10.1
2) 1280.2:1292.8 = 15.7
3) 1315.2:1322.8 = 16.5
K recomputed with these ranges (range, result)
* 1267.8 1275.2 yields 16.1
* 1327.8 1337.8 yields 16.3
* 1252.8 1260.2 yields 14.7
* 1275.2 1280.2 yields 15.8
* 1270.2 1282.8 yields 15.8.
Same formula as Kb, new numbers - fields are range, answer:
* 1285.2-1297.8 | 15.9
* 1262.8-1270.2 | 15.8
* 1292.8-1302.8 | 15.6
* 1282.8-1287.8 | 15.7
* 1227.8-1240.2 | 10.3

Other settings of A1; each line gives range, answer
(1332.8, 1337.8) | 17.2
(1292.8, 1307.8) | 15.9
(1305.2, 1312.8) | 16.2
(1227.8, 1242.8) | 11.9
